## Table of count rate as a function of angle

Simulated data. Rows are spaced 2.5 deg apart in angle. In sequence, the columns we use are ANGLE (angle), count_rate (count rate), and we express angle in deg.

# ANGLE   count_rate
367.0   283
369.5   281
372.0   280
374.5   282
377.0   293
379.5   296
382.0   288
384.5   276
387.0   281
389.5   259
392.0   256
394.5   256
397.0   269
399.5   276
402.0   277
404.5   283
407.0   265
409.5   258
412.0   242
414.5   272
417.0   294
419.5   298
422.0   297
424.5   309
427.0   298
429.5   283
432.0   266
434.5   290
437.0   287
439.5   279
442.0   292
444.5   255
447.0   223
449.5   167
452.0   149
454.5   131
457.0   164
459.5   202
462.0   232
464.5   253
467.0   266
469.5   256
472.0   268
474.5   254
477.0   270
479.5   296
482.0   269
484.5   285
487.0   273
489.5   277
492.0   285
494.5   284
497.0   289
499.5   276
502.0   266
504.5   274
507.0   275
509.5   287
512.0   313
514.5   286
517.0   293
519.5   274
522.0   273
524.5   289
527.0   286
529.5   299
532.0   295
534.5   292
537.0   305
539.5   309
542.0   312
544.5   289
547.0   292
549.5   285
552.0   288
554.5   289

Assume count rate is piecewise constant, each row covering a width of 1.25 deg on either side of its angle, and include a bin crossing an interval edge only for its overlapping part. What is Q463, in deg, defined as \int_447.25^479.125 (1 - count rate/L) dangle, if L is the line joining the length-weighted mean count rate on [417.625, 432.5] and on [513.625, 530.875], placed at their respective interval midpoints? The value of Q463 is 7.7 deg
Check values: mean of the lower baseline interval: 293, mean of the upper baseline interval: 286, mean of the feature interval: 220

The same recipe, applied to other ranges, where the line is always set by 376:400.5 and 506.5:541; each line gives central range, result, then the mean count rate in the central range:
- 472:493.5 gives 0.81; 276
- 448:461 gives 5.42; 165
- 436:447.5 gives 0.48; 270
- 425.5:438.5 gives -0.23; 285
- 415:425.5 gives -0.70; 297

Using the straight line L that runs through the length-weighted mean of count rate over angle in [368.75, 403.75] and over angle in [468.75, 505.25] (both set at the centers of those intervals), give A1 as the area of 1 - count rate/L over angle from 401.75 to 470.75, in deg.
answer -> 5.75 deg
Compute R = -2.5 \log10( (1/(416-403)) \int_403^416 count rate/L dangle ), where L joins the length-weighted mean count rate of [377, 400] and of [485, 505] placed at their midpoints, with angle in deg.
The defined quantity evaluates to 0.04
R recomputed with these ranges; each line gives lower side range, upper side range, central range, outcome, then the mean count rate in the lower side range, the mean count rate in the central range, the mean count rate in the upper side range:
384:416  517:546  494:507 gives 0.04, 267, 277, 293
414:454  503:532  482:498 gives -0.01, 264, 281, 286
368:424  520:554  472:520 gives 0.03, 277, 280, 293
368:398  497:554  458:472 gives 0.17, 277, 243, 289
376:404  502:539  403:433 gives -0.01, 275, 281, 288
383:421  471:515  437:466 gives 0.26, 271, 217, 279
